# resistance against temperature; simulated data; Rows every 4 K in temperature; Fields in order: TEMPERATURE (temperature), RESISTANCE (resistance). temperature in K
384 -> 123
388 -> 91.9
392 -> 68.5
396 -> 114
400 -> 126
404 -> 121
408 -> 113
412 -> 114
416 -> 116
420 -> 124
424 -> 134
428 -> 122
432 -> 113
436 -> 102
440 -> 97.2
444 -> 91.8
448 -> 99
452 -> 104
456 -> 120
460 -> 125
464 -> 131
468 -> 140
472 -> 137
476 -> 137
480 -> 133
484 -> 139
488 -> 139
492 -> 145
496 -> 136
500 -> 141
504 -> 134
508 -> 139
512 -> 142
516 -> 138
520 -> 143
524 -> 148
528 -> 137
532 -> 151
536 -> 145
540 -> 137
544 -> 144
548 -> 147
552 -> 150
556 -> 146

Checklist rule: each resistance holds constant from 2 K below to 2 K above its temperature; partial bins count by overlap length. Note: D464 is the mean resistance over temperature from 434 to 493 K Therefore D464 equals 122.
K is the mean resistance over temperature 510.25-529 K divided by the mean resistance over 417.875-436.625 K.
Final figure 1.2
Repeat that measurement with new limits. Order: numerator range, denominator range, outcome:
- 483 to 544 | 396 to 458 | 1.25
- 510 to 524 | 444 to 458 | 1.35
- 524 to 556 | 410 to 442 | 1.26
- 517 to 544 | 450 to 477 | 1.13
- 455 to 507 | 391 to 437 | 1.18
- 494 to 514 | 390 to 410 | 1.28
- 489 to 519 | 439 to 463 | 1.30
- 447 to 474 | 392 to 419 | 1.08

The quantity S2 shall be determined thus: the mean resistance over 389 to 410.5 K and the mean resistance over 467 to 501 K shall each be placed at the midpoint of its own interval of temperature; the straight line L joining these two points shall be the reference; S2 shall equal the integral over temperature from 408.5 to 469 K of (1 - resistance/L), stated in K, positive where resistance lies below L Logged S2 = 3.3 K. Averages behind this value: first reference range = 108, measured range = 115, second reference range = 138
